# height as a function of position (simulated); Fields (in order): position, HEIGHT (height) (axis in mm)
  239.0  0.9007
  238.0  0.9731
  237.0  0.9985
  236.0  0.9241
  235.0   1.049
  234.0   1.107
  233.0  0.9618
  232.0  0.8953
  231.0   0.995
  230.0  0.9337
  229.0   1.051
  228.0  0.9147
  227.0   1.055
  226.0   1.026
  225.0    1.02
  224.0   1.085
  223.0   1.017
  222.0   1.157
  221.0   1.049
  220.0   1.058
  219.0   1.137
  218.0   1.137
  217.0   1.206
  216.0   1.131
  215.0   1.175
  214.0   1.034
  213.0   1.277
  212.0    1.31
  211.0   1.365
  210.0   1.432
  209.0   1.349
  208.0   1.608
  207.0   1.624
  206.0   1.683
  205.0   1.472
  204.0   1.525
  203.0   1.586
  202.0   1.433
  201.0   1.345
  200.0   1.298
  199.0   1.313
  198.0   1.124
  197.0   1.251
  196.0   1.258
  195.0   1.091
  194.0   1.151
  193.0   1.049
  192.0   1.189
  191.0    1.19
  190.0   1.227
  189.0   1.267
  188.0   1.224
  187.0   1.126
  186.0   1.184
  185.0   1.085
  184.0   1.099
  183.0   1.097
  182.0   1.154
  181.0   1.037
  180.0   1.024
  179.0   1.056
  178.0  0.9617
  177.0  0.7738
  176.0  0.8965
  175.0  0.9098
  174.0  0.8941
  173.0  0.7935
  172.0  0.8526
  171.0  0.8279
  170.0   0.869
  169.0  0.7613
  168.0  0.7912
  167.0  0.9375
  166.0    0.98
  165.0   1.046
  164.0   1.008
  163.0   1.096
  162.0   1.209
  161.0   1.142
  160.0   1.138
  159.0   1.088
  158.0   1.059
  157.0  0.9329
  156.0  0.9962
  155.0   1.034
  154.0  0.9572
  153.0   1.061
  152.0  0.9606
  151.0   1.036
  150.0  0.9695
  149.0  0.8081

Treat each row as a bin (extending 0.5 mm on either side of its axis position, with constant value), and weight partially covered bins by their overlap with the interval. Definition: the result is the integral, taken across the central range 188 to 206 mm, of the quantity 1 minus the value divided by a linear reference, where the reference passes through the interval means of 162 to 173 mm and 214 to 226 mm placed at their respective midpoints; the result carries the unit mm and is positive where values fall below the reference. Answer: -4.7 mm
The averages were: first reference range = 0.925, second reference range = 1.1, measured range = 1.29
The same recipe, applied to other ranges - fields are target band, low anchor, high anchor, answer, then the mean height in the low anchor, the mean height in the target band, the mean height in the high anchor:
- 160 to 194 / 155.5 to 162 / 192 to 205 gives 4.2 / 1.07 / 1.03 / 1.29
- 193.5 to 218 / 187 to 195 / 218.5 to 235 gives -4.8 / 1.18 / 1.33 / 1.03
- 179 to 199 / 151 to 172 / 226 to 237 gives -3.2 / 0.992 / 1.15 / 0.991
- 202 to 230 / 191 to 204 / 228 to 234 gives -3.2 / 1.27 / 1.24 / 0.975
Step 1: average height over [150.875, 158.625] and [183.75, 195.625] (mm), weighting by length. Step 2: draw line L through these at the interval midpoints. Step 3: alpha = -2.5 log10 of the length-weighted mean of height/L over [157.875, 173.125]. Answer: 0.08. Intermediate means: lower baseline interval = 1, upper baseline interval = 1.16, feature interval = 0.977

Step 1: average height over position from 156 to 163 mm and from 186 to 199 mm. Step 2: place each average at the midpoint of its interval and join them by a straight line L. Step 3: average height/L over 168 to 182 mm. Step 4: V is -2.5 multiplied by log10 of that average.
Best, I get 0.25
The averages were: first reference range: 1.09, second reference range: 1.18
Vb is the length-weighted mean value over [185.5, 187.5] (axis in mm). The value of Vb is 1.15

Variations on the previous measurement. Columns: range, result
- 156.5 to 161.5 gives 1.07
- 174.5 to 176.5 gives 0.903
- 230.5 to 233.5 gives 0.951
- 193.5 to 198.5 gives 1.18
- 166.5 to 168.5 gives 0.864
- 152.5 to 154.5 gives 1.01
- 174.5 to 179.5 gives 0.92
